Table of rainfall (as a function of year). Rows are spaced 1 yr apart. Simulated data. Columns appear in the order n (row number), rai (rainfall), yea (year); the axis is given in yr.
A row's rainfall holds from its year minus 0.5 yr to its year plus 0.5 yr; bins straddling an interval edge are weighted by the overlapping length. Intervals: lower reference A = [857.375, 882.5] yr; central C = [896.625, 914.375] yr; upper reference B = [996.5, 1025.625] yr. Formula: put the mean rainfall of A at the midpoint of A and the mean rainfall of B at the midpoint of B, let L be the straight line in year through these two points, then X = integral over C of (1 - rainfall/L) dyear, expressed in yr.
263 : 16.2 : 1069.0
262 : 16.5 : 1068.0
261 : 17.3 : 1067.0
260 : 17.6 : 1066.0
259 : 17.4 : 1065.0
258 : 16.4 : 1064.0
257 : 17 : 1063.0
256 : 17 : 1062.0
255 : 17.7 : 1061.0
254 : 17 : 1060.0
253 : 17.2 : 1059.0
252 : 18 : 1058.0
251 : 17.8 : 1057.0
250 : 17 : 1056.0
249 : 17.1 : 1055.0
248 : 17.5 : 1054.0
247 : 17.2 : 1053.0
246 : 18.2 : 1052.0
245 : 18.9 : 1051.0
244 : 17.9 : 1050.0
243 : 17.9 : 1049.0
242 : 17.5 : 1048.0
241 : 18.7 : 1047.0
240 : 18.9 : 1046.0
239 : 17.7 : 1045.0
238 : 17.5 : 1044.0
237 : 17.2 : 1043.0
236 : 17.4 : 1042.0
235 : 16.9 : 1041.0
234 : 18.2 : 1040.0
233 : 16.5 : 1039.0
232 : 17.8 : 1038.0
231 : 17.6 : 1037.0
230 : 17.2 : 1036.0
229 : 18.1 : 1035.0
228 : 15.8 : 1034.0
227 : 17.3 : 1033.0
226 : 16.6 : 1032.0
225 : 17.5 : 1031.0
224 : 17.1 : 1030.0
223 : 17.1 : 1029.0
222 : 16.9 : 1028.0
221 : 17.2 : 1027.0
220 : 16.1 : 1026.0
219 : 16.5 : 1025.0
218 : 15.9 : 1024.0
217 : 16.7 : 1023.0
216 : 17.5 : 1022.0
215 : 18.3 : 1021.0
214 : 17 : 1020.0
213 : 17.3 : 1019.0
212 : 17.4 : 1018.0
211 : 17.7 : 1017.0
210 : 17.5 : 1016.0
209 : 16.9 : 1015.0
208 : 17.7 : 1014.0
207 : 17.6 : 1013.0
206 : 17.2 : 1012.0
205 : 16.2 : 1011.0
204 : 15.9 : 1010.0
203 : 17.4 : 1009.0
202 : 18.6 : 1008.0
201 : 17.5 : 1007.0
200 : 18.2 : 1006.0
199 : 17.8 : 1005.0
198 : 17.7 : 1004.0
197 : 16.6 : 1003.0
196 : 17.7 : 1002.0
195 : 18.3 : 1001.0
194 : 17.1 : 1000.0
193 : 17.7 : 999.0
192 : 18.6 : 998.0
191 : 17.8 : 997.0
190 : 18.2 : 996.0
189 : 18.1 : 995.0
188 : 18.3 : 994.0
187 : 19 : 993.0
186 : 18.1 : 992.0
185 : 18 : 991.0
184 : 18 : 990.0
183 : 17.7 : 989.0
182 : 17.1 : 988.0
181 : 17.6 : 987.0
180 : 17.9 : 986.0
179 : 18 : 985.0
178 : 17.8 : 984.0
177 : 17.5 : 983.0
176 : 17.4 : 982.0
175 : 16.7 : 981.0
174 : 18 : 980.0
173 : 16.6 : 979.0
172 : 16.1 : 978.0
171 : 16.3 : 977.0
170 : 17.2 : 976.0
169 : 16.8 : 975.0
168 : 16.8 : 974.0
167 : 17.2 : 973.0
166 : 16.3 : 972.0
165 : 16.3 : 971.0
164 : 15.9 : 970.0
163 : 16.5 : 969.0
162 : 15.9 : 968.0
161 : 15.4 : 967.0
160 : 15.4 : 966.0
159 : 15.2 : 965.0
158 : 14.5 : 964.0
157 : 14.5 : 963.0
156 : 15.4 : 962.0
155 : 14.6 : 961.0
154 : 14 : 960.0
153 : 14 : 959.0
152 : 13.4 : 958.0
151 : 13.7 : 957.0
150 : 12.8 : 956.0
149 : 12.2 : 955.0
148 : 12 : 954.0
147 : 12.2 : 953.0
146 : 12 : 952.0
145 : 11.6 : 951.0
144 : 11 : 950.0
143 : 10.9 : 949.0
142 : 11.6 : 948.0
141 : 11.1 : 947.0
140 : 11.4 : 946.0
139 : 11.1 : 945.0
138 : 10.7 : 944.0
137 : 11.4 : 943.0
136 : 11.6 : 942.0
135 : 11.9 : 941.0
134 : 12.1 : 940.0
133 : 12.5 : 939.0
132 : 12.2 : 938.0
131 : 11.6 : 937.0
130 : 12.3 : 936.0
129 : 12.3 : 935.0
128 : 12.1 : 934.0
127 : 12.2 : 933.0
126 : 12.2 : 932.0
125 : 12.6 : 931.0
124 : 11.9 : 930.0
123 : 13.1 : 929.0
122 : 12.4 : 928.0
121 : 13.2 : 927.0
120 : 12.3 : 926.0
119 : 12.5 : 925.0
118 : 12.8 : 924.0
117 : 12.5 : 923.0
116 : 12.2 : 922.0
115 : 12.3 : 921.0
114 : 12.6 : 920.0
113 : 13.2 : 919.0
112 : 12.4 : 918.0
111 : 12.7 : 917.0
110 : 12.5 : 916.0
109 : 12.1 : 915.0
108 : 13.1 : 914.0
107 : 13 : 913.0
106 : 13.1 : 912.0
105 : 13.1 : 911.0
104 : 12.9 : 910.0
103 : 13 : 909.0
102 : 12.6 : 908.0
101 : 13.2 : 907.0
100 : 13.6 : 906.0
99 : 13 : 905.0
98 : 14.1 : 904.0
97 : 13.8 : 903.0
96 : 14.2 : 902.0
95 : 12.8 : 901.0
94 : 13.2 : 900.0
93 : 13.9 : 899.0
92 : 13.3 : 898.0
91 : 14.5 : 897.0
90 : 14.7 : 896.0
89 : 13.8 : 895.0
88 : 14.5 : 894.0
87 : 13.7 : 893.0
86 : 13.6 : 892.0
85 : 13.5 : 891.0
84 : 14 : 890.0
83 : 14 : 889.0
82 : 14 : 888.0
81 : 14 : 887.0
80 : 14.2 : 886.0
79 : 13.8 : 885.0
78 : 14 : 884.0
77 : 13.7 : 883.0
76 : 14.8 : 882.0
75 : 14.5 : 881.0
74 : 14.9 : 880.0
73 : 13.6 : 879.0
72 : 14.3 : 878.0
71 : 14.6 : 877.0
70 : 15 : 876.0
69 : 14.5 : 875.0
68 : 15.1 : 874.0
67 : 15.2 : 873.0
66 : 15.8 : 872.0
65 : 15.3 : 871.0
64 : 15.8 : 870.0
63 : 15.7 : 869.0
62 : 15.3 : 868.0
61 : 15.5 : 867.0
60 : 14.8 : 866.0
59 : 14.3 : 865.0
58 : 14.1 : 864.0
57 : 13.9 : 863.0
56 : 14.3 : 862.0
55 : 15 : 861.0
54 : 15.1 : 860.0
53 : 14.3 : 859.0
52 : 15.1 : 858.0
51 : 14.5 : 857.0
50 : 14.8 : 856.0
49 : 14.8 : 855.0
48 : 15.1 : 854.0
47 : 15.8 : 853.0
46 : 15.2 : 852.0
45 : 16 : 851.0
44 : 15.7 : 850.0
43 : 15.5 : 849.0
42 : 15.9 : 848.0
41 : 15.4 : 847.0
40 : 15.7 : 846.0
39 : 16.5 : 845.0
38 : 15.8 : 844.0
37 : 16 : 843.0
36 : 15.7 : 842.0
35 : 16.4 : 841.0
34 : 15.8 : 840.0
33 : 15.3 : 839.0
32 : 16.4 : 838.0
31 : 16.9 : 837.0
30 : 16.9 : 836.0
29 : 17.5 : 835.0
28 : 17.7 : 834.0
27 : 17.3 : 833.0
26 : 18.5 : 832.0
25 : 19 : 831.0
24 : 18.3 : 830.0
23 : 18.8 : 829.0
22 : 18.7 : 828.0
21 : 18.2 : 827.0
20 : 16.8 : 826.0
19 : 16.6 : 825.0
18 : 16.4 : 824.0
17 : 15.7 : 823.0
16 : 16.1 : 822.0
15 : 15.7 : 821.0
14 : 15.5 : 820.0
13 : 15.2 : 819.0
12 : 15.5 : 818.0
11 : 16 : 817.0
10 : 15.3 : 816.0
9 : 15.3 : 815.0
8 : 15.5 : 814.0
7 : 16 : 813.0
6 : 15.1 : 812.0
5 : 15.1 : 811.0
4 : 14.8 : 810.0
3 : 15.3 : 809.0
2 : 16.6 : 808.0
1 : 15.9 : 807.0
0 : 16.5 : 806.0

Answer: 2.4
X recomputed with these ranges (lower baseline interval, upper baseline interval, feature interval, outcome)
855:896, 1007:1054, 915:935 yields 3.8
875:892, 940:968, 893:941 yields 2.3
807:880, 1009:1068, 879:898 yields 2.4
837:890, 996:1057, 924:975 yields 9.7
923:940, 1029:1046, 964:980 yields -2.2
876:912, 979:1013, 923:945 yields 4.5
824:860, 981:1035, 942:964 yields 5.9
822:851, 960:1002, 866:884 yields 2.0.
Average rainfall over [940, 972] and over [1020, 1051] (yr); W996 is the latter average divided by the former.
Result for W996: 1.3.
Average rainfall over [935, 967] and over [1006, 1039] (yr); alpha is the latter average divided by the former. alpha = 1.36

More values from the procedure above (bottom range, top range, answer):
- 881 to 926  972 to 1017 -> 1.31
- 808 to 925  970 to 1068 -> 1.17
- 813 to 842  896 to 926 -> 0.78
